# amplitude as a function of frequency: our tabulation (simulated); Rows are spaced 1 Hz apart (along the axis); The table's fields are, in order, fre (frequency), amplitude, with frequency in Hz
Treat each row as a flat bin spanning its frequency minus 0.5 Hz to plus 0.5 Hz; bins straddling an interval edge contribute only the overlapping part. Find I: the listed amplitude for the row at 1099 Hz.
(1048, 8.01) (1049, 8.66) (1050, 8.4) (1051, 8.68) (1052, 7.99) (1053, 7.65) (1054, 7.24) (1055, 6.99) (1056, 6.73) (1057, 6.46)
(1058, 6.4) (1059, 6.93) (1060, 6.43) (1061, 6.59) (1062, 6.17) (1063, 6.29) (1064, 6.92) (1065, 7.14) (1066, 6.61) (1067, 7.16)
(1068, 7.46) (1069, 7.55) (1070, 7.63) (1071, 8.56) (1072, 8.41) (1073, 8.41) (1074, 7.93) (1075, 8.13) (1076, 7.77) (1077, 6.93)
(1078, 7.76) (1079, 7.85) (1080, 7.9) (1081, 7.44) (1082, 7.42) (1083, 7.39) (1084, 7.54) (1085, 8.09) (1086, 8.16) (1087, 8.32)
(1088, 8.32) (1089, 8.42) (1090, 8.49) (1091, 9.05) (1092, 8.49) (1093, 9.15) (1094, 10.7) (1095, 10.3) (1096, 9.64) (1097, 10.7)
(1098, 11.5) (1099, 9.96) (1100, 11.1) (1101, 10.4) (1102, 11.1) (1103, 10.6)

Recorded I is 9.96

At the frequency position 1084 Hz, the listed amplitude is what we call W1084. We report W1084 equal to 7.54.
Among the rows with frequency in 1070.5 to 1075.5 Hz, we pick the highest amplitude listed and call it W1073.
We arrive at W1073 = 8.56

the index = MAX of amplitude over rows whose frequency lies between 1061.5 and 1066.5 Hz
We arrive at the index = 7.14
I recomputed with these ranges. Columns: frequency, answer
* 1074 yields 7.93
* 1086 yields 8.16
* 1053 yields 7.65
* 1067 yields 7.16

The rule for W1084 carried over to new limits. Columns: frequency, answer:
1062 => 6.17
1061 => 6.59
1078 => 7.76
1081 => 7.44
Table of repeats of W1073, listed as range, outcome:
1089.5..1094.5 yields 10.7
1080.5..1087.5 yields 8.32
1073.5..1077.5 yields 8.13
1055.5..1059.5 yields 6.93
